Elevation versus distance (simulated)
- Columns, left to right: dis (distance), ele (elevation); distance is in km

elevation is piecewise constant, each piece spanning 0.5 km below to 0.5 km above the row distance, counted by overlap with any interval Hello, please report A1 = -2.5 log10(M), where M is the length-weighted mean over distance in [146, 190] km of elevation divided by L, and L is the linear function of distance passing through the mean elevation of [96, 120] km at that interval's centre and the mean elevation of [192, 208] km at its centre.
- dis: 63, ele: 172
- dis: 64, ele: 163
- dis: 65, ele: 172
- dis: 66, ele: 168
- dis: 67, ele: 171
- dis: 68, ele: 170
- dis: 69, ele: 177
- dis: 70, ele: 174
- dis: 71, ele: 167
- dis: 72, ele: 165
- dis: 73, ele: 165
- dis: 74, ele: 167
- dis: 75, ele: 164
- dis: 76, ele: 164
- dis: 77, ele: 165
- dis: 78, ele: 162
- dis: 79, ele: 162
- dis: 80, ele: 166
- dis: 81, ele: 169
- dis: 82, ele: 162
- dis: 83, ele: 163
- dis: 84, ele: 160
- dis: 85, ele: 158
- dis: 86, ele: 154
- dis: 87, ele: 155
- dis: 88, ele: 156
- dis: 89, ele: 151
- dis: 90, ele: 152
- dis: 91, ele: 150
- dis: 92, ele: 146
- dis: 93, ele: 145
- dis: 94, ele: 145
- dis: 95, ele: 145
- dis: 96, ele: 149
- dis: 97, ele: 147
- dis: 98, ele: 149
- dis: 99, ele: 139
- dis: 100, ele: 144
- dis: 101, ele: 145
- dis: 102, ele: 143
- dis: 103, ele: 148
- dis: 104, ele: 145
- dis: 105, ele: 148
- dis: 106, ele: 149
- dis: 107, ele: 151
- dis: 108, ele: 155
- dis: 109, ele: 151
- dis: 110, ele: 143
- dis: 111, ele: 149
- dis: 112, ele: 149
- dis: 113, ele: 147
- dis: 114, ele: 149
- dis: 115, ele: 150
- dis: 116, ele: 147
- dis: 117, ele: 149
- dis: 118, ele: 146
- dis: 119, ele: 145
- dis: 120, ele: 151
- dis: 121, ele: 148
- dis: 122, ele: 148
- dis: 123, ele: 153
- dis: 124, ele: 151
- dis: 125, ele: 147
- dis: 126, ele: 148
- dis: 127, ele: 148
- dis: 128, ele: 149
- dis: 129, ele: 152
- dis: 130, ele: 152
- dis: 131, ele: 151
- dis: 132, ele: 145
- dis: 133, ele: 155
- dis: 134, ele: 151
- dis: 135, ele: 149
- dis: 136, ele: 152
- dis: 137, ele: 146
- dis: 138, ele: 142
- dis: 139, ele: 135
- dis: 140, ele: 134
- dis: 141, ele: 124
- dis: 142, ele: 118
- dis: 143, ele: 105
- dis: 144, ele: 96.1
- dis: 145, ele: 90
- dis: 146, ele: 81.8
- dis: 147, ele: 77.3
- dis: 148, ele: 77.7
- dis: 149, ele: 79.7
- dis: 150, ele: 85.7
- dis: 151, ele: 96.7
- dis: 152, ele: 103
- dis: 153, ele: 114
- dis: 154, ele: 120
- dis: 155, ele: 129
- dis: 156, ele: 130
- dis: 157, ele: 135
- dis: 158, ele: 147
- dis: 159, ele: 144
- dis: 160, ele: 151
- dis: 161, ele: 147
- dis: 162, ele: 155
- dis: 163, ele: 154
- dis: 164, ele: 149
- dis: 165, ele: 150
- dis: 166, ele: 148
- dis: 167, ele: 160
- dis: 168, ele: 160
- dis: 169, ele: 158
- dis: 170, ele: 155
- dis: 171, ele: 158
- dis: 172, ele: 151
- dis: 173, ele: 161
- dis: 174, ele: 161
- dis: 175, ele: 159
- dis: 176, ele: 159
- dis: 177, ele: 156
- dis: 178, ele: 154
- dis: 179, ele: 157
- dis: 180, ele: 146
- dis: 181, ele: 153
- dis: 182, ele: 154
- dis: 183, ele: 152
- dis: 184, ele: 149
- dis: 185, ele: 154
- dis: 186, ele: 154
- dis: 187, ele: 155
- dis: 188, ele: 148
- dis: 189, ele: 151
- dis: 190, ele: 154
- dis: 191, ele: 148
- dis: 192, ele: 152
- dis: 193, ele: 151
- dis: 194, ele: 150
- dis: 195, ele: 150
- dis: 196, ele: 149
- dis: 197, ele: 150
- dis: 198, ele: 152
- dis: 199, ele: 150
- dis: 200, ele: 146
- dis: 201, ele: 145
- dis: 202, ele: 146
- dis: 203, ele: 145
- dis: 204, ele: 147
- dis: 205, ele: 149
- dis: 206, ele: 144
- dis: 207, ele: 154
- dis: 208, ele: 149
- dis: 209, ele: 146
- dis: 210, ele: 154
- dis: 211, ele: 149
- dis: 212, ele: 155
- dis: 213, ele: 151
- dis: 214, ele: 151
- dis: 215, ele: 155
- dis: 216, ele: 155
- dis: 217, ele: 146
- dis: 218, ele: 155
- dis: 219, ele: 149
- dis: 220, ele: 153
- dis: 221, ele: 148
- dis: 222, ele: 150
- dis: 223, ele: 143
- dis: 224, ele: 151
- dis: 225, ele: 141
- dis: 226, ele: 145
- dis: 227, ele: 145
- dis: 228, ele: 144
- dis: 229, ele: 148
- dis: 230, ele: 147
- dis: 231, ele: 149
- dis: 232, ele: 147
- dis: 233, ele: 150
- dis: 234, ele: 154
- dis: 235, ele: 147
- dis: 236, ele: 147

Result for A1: 0.06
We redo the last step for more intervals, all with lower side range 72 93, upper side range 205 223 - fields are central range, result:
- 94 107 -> 0.09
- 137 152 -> 0.43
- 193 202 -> 0.02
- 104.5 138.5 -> 0.05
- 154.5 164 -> 0.08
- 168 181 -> -0.02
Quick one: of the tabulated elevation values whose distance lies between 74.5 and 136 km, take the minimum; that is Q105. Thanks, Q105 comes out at 139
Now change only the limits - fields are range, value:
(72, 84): 160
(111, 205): 77.3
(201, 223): 143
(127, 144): 96.1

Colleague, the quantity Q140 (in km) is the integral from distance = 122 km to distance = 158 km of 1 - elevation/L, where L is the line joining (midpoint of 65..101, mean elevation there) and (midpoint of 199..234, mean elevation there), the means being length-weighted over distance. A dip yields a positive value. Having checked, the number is 6.4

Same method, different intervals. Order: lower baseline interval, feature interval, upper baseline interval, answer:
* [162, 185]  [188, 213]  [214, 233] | 0.3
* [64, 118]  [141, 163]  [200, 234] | 5.4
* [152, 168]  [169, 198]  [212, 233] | -1.8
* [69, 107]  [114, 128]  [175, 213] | 0.5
